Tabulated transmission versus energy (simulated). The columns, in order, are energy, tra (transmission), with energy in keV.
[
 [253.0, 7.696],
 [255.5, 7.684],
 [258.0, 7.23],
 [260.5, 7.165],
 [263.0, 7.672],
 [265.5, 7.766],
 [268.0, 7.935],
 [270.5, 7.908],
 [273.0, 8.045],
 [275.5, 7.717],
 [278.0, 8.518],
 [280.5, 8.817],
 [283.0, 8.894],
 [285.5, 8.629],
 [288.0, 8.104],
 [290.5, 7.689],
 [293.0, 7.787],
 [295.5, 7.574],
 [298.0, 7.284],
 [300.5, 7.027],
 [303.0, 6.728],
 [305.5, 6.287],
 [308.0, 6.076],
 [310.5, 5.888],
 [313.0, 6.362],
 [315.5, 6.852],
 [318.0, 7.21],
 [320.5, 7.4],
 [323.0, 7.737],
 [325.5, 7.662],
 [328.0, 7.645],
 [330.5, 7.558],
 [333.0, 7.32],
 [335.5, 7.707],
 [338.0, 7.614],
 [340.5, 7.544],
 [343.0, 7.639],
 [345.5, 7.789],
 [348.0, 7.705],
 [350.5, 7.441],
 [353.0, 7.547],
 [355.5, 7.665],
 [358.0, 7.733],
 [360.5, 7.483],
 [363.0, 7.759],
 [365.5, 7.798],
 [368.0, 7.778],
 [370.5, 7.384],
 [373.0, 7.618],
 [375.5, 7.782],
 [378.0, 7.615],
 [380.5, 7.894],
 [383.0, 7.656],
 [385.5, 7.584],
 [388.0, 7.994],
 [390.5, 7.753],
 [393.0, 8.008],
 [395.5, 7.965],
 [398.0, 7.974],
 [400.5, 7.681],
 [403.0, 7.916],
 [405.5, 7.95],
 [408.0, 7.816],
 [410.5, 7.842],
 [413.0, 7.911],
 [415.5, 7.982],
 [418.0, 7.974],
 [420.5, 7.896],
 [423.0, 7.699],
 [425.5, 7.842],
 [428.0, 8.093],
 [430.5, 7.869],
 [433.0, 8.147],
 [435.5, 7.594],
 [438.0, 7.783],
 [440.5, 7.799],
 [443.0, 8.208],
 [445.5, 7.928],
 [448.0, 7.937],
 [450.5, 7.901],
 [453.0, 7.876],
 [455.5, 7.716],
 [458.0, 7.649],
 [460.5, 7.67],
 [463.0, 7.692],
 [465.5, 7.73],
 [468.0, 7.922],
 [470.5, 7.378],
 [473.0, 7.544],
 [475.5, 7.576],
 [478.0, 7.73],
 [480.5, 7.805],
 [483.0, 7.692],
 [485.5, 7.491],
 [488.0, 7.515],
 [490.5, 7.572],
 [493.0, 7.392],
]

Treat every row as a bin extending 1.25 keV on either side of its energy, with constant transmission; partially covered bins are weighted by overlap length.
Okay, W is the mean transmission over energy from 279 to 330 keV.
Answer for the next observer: 7.39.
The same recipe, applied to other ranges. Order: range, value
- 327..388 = 7.64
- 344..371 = 7.65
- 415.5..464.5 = 7.86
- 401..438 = 7.89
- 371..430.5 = 7.84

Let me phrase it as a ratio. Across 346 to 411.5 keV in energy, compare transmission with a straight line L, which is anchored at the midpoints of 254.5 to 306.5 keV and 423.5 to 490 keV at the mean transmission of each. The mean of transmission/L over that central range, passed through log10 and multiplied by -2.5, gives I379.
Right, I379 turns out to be 0.00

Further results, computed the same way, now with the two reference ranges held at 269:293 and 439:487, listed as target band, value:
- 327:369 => 0.06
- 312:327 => 0.13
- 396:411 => 0.01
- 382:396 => 0.02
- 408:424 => 0.00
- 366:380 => 0.05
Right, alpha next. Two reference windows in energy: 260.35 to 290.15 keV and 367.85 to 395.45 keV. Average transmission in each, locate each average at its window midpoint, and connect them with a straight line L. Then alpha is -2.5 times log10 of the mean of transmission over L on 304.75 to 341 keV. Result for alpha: 0.12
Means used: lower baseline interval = 8.12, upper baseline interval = 7.74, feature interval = 7.13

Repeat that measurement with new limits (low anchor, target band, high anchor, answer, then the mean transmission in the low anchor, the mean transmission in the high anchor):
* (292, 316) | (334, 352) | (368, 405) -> -0.056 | 6.77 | 7.78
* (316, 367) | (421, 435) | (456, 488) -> -0.039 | 7.59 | 7.65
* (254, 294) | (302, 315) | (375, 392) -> 0.247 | 7.97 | 7.76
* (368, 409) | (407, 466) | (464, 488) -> -0.021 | 7.79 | 7.65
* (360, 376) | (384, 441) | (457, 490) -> -0.031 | 7.66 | 7.64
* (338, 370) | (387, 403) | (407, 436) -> -0.013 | 7.65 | 7.9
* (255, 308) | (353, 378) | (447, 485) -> 0.007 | 7.7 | 7.72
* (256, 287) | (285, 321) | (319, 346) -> 0.104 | 8.02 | 7.59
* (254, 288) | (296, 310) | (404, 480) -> 0.190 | 8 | 7.82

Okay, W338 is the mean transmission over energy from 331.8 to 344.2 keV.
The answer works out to 7.57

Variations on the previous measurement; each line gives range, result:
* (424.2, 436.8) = 7.91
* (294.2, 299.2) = 7.43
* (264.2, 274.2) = 7.91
